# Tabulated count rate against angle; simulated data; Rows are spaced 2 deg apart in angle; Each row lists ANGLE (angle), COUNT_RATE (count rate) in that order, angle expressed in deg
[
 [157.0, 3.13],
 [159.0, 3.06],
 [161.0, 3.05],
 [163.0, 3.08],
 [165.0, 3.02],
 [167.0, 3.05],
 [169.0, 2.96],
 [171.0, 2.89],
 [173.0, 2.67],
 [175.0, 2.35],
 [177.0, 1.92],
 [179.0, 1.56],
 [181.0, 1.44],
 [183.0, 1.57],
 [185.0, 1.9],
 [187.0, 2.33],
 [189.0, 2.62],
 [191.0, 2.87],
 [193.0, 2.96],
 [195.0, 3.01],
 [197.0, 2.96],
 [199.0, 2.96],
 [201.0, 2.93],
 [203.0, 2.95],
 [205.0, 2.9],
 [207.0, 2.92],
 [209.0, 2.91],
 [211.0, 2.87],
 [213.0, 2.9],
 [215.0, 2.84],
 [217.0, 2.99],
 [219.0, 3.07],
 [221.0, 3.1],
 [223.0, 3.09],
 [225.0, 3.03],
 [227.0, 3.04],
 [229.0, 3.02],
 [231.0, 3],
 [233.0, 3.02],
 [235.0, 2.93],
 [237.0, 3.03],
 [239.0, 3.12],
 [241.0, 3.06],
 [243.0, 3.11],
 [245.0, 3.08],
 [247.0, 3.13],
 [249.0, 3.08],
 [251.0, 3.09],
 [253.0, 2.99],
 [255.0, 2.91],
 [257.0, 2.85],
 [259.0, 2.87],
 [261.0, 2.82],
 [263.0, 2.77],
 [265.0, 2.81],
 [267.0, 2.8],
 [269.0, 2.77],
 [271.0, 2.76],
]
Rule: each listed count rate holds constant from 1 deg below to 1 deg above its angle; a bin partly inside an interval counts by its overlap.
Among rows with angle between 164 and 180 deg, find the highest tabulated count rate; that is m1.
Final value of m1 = 3.05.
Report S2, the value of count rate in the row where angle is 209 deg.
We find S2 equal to 2.91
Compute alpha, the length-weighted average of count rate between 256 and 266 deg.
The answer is 2.82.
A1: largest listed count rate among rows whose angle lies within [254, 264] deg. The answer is 2.91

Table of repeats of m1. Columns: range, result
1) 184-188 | 2.33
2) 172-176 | 2.67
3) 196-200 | 2.96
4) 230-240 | 3.12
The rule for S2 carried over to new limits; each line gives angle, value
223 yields 3.09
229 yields 3.02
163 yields 3.08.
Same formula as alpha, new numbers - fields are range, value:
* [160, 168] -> 3.05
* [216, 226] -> 3.06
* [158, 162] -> 3.05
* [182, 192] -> 2.26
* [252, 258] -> 2.92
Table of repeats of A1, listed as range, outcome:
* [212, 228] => 3.1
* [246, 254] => 3.13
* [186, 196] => 3.01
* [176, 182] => 1.92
